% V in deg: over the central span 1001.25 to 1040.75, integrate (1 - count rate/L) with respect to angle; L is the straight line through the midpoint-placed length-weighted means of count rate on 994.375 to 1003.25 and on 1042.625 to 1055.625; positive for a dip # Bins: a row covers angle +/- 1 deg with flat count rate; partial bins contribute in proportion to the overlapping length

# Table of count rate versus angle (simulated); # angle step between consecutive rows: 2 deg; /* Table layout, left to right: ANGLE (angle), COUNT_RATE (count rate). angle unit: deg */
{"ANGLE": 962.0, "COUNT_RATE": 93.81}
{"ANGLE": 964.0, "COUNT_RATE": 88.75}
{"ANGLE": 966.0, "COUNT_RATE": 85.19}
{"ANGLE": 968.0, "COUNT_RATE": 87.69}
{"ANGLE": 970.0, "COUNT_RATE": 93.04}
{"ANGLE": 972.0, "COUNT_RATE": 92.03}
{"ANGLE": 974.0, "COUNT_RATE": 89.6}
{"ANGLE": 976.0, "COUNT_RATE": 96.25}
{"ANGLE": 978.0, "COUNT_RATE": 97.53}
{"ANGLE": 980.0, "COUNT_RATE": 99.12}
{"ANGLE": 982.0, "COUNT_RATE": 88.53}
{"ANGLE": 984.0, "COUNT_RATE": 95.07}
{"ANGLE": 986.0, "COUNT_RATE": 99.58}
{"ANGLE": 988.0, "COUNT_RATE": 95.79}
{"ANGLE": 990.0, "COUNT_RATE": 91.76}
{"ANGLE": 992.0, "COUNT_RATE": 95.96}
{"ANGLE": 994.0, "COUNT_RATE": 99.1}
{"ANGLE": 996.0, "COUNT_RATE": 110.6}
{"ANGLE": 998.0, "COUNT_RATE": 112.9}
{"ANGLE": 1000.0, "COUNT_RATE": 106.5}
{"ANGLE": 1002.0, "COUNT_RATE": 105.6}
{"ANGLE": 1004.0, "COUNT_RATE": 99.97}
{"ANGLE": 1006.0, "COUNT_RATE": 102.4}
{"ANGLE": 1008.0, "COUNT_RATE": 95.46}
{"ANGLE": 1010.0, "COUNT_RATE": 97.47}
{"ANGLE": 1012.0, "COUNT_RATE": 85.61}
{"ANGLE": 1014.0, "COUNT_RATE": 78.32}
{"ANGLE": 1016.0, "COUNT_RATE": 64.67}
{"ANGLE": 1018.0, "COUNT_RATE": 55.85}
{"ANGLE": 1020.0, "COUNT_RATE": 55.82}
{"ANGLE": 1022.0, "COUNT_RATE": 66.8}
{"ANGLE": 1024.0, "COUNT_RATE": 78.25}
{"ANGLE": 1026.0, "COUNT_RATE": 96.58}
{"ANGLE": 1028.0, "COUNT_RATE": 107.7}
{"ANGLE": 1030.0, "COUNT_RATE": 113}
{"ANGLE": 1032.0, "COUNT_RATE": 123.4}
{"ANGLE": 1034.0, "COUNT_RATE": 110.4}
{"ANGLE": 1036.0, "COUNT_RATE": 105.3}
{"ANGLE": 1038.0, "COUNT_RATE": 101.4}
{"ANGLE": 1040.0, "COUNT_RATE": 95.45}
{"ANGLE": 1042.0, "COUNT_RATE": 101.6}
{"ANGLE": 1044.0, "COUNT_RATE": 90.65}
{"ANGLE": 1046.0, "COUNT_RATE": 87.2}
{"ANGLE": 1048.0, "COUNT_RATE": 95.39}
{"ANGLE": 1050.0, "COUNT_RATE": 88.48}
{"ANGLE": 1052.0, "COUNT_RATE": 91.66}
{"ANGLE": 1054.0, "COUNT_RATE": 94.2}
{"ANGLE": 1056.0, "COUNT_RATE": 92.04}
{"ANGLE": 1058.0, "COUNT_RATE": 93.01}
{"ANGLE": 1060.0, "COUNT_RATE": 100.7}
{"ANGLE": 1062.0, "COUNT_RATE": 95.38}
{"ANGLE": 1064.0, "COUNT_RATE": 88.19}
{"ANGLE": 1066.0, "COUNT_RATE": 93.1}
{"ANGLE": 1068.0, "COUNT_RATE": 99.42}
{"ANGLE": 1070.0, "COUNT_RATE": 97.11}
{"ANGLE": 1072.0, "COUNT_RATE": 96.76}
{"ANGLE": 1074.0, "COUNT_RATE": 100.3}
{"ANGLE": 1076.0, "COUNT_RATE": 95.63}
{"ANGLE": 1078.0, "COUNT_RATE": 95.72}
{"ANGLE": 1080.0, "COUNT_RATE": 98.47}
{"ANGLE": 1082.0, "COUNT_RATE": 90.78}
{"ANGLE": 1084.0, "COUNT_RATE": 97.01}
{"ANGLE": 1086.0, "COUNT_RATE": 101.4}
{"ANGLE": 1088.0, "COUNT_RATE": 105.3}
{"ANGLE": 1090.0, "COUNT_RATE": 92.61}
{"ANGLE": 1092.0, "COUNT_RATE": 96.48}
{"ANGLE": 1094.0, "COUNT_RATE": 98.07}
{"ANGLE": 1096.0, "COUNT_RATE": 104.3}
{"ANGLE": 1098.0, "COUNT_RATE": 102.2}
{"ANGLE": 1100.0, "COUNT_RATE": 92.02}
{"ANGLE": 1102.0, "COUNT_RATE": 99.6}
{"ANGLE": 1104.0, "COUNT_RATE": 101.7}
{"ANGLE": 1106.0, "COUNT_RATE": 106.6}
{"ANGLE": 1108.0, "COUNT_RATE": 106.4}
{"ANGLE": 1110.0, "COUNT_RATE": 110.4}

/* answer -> 3.4 deg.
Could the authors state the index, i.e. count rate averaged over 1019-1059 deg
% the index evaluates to 94.4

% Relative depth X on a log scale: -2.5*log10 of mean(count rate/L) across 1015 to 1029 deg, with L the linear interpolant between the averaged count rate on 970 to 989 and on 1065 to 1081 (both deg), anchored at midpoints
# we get 0.26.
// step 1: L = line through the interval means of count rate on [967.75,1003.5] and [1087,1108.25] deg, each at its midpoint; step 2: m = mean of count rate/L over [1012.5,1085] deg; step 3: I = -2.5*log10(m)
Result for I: 0.07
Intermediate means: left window 97.8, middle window 92.6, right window 100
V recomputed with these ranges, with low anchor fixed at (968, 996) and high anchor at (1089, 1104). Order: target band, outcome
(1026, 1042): -1.7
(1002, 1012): -0.2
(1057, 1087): 0.4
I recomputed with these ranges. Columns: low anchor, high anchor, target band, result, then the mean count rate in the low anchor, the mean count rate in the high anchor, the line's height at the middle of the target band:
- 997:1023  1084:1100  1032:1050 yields -0.09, 86.7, 99.4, 91.5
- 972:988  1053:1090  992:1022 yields 0.06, 94.9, 96.3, 95.3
